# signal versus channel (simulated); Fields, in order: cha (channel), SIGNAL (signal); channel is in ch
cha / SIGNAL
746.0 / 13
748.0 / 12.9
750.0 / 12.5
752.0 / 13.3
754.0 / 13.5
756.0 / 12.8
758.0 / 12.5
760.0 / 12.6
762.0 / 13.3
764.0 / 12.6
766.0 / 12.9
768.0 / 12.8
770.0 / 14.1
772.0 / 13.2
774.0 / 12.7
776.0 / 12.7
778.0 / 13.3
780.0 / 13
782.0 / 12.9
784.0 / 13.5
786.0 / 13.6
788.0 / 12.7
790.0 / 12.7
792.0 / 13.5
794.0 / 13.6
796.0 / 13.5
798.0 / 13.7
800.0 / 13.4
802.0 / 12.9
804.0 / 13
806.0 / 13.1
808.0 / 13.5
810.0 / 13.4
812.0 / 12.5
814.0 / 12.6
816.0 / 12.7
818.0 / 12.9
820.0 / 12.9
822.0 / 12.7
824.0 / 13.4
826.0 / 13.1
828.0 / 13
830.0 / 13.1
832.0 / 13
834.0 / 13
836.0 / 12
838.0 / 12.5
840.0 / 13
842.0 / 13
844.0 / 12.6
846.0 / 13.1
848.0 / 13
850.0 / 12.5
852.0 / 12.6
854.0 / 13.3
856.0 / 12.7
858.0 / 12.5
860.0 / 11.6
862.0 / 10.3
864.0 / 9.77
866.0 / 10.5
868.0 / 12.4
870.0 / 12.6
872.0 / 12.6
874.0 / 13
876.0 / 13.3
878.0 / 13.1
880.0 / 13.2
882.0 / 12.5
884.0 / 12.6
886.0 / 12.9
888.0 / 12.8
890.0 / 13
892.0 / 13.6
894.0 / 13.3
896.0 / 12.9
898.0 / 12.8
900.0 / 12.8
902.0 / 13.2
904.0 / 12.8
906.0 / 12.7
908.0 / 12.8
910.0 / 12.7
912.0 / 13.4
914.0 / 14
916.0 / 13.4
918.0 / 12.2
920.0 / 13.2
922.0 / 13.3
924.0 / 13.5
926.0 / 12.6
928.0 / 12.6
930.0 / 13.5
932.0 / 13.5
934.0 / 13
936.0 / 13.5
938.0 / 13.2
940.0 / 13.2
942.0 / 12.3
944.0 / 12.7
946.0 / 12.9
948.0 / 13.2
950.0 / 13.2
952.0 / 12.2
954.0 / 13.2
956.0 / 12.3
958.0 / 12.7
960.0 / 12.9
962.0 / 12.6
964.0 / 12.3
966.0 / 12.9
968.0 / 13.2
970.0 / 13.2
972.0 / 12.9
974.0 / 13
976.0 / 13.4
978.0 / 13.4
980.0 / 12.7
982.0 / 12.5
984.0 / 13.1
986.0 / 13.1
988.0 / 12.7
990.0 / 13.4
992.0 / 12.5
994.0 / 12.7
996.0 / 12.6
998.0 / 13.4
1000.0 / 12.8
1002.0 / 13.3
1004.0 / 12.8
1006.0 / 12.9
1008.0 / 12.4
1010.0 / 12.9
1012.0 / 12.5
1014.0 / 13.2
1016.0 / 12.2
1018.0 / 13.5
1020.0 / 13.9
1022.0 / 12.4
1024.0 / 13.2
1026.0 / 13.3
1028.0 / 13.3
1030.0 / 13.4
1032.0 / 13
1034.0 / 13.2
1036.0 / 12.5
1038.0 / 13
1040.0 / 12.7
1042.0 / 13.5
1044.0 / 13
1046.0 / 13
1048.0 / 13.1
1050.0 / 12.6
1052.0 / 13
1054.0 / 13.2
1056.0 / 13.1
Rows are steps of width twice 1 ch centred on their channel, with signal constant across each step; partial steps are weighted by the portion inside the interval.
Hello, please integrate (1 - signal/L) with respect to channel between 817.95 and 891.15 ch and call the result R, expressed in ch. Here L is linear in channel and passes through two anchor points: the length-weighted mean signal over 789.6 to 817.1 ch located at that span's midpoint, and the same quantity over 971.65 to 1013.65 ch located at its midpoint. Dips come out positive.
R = 2.8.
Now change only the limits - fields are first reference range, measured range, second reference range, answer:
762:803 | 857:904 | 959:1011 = 1.96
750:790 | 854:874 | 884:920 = 1.85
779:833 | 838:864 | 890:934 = 1.36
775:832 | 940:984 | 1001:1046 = 0.59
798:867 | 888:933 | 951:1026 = -1.09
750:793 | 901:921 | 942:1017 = -0.19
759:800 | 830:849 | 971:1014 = 0.39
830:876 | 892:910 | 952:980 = -0.49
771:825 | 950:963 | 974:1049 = 0.32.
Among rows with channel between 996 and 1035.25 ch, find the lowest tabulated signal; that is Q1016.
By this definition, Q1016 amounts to 12.2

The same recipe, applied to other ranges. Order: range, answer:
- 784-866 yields 9.77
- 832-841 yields 12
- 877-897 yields 12.5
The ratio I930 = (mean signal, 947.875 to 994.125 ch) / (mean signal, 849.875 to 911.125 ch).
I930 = 1.0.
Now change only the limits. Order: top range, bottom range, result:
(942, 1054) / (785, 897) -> 1.01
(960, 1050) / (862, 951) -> 1.01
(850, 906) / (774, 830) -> 0.96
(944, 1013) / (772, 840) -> 0.99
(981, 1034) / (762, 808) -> 0.98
